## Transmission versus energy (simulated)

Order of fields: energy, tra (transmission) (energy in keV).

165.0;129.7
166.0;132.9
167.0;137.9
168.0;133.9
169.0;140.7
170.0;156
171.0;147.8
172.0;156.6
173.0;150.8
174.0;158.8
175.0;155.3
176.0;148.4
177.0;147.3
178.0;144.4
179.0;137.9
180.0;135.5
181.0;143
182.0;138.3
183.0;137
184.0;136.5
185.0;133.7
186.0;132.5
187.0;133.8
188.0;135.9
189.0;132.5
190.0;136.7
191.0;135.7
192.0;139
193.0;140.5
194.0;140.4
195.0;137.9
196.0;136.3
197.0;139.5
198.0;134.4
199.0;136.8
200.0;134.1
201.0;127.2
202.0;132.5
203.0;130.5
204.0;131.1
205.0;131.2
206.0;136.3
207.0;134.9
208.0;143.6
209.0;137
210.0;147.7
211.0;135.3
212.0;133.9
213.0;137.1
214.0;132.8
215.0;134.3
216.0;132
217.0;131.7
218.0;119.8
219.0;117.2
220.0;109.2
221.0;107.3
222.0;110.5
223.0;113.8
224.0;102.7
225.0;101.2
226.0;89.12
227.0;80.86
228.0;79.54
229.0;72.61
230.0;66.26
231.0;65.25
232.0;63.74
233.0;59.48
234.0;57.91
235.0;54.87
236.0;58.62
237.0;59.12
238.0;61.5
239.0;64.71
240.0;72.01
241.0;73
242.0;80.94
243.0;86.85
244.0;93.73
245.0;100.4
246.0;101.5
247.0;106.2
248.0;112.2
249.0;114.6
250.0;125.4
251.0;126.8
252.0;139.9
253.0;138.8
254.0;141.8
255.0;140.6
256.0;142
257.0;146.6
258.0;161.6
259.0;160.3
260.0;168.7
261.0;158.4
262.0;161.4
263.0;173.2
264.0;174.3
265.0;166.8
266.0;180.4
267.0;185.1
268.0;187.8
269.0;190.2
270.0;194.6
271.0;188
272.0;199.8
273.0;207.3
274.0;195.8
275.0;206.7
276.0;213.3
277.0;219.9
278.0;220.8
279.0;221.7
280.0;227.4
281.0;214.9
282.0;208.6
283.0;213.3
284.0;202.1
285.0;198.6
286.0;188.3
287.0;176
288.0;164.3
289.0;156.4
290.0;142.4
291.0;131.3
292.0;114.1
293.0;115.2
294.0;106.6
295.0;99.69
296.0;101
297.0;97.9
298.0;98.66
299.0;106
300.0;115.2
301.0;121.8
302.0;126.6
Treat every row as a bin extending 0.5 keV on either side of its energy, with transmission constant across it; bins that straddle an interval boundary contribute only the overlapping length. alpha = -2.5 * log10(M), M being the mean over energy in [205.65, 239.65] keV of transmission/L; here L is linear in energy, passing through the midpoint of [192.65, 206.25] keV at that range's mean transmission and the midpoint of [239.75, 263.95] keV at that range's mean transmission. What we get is 0.29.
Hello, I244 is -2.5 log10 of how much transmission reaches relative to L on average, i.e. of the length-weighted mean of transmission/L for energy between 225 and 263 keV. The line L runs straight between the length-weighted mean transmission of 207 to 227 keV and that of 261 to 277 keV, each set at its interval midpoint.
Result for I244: 0.47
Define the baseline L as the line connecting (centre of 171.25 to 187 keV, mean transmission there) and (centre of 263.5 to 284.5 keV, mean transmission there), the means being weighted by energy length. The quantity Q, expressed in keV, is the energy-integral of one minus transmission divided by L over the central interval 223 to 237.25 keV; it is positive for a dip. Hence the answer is 8.2 keV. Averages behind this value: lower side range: 143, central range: 73.9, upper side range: 201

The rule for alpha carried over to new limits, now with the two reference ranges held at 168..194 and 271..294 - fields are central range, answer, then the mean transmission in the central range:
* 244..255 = 0.39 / 120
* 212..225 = 0.30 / 120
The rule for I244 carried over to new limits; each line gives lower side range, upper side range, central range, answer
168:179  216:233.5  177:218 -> -0.11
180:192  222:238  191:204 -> -0.13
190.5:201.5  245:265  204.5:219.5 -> 0.03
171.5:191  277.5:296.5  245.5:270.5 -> 0.07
